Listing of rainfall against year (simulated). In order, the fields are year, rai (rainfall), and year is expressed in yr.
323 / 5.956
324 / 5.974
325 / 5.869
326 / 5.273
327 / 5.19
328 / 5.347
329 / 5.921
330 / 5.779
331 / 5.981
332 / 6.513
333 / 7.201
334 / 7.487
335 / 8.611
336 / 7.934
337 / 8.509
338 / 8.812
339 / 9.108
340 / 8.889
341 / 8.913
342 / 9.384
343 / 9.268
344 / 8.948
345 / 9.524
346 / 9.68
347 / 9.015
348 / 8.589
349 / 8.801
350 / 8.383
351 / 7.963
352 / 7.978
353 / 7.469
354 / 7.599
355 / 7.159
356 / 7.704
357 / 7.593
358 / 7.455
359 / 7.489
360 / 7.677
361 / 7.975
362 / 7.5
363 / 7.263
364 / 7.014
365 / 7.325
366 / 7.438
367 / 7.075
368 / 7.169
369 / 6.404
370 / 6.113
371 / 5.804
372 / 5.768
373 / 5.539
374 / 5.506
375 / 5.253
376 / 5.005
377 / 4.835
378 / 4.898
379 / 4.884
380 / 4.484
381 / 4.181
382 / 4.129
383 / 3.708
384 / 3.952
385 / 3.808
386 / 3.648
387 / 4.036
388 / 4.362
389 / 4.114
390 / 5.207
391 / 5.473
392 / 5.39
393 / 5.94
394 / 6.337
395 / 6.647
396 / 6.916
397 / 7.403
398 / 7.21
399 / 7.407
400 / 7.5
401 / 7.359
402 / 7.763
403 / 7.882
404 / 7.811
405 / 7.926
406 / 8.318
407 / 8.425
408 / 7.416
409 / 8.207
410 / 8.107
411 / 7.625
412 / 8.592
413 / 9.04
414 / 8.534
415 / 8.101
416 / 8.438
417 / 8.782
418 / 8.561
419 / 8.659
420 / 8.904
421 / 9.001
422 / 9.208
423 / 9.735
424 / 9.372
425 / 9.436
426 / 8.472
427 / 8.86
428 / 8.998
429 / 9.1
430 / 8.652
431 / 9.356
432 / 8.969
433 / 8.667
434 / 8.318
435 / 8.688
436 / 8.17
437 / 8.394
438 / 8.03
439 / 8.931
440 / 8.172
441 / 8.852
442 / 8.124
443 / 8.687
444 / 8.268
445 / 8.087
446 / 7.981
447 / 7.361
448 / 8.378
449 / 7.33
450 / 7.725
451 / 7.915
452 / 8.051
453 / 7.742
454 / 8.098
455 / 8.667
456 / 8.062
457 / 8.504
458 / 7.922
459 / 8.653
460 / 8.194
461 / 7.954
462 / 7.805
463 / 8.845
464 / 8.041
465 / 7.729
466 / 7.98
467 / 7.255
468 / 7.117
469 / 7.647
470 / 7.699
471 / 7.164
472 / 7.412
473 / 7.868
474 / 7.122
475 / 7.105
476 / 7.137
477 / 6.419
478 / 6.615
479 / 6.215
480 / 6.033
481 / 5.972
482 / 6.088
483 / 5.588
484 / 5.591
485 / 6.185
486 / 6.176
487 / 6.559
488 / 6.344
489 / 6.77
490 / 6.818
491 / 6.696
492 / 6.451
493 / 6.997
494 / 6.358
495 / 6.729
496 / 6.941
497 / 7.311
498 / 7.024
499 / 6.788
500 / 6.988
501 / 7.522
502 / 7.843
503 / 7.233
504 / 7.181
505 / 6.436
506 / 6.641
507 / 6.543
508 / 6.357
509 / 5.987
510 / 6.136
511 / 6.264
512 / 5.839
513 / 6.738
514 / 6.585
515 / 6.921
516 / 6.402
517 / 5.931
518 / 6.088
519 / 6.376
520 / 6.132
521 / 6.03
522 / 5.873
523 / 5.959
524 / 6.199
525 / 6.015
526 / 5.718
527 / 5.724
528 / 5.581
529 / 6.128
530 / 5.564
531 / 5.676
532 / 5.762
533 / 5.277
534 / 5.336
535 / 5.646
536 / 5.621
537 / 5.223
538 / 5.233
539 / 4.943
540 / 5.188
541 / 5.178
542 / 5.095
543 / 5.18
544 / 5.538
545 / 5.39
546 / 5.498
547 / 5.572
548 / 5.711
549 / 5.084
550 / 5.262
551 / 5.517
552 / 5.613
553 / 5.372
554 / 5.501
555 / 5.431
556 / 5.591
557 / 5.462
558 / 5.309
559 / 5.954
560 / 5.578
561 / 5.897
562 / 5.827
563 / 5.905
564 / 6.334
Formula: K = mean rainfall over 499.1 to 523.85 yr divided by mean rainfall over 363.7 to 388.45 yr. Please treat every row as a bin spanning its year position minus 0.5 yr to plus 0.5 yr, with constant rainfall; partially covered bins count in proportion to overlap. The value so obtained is 1.2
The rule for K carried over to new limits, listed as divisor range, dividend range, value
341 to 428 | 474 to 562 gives 0.85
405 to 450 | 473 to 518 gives 0.77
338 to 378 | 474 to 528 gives 0.86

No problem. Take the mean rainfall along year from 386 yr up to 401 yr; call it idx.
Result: 5.96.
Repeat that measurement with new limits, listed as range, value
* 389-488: 7.77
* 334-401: 6.81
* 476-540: 6.26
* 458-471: 7.88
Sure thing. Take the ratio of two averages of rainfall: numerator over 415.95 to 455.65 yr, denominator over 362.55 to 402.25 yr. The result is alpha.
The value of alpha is 1.49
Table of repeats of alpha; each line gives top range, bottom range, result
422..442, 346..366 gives 1.12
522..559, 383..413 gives 0.84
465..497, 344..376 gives 0.92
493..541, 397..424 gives 0.75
